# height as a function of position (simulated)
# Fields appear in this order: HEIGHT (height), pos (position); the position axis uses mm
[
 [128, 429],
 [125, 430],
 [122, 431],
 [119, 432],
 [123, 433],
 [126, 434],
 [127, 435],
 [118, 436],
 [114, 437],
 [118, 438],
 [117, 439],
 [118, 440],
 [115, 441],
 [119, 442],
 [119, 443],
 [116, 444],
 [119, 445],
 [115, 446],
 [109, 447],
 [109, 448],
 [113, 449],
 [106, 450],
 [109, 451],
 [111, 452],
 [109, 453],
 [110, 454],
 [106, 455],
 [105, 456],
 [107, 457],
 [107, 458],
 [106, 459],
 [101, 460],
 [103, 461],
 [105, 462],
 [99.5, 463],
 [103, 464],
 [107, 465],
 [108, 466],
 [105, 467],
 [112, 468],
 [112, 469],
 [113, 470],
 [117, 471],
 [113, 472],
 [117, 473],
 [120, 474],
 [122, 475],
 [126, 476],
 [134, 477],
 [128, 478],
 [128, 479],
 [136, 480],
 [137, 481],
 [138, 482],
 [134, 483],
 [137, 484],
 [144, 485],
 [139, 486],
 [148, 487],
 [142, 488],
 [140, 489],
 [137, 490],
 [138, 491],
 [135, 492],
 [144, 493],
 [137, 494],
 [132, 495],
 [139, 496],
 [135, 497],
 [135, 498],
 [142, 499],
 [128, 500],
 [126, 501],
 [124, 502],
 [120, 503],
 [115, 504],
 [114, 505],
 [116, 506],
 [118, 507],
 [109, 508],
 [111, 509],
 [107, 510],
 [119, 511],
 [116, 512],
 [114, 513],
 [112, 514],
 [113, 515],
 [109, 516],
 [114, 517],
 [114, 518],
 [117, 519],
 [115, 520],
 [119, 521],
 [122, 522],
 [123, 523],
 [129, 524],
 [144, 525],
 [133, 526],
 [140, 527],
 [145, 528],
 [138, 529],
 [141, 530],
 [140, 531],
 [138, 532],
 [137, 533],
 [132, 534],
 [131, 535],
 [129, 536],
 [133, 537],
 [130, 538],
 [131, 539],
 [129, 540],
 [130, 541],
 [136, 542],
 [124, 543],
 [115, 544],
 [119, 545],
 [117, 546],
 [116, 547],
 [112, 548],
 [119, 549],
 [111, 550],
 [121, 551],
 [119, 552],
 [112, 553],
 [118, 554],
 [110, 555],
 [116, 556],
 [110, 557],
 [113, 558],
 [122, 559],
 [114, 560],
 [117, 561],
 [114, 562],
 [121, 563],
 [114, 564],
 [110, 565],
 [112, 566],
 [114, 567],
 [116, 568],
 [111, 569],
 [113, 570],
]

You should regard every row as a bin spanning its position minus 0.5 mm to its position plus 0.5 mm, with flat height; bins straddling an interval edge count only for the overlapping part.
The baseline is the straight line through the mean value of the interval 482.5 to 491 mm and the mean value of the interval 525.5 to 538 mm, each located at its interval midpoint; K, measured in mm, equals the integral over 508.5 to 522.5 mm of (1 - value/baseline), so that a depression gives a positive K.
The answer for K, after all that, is 2.35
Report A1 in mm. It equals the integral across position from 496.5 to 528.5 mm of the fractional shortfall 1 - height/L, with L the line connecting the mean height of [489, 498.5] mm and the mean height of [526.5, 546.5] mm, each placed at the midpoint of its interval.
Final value 3.1 mm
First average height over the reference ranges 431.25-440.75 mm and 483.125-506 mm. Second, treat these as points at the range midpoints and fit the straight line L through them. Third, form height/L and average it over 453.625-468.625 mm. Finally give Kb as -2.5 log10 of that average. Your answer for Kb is 0.19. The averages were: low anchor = 120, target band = 106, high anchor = 134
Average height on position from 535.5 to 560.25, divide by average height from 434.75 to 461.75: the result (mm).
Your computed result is 1.08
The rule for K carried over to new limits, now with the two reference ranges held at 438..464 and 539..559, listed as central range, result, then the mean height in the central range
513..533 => -1.7 mm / 127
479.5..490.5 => -2.5 mm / 139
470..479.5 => -0.8 mm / 122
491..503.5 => -2.1 mm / 133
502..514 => 0.0 mm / 115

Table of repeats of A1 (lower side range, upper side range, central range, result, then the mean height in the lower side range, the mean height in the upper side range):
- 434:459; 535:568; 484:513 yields -3.2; 113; 119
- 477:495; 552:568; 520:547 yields -1.7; 138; 115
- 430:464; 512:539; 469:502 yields -3.3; 113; 127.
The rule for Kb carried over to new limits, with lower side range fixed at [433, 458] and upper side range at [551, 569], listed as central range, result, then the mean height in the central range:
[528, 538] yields -0.18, 136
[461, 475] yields 0.04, 110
